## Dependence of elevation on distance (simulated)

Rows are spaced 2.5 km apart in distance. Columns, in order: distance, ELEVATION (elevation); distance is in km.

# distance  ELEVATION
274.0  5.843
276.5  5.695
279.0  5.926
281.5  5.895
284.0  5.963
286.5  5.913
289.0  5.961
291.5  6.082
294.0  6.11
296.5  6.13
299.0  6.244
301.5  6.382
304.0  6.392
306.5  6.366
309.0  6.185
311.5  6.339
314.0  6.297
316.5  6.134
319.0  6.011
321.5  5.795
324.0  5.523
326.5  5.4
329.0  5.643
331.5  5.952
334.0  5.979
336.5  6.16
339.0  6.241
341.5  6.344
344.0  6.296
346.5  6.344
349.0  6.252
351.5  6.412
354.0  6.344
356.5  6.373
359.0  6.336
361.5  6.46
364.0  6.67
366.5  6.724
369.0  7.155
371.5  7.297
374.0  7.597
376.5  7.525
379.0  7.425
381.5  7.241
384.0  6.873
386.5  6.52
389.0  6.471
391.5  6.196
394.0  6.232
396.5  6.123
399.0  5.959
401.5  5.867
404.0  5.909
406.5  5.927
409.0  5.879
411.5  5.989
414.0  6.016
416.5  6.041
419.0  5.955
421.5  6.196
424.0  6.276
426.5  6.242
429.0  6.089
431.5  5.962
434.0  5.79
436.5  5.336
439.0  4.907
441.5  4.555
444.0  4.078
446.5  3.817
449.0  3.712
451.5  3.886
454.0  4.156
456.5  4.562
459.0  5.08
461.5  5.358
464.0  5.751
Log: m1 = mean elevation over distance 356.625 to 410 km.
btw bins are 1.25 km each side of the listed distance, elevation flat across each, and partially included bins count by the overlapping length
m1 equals 6.59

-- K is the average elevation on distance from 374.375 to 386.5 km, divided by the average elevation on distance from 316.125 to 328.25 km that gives 1.26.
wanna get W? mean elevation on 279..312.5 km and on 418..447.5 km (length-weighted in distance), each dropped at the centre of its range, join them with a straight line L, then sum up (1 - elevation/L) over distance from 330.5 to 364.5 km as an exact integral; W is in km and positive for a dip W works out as -2.4 km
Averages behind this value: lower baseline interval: 6.14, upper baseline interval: 5.44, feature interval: 6.29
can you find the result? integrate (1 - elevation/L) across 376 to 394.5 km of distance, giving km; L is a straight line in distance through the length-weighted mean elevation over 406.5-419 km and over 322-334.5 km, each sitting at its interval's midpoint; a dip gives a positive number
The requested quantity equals -2.9 km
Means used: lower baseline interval 5.69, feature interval 6.8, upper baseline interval 5.97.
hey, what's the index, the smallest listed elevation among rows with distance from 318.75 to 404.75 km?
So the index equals 5.4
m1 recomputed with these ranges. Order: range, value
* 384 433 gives 6.12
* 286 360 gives 6.13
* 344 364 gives 6.38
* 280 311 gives 6.14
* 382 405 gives 6.28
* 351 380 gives 6.87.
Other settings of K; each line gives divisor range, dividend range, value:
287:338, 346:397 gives 1.11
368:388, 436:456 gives 0.59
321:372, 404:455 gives 0.86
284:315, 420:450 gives 0.85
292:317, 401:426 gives 0.96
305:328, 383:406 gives 1.04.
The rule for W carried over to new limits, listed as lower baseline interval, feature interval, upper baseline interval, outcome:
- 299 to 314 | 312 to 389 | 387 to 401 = -2.3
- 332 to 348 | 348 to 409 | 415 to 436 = -4.3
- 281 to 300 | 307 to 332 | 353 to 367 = 1.1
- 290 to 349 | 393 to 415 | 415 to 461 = -2.3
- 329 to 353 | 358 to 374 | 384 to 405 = -1.7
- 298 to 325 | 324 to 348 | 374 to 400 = 1.2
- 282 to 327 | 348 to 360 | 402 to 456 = -1.1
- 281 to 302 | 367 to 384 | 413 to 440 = -3.8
